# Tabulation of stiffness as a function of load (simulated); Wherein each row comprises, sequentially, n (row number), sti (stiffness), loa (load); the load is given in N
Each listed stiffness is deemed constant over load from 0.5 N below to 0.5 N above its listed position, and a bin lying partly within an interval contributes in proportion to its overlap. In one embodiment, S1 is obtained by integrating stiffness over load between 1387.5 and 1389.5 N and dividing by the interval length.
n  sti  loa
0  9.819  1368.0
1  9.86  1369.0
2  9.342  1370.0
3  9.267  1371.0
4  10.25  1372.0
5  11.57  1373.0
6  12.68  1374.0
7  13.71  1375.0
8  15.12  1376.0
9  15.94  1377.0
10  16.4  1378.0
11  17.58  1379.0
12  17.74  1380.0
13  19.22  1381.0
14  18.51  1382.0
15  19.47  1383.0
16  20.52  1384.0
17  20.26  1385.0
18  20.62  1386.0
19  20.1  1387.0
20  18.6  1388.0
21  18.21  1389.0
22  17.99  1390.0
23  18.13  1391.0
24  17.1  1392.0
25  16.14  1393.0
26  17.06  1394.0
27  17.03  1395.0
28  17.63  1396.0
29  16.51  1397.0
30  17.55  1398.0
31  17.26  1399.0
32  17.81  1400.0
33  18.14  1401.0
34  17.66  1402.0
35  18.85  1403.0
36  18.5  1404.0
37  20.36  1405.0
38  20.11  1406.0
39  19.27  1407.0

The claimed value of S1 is 18.4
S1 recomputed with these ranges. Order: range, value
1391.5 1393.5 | 16.6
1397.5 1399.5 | 17.4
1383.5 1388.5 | 20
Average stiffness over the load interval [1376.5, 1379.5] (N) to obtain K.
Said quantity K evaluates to 16.6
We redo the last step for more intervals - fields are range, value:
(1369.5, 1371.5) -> 9.3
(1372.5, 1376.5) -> 13.3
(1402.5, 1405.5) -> 19.2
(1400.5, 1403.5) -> 18.2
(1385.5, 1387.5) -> 20.4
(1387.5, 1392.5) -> 18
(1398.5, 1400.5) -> 17.5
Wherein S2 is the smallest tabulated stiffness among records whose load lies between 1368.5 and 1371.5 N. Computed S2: 9.267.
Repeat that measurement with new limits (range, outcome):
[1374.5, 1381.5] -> 13.71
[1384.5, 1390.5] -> 17.99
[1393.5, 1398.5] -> 16.51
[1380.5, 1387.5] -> 18.51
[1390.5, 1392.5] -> 17.1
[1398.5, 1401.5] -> 17.26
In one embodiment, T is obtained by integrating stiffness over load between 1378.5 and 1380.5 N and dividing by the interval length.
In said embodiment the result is 17.7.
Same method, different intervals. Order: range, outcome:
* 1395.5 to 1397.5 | 17.1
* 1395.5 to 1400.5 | 17.4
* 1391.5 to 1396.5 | 17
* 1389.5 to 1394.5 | 17.3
